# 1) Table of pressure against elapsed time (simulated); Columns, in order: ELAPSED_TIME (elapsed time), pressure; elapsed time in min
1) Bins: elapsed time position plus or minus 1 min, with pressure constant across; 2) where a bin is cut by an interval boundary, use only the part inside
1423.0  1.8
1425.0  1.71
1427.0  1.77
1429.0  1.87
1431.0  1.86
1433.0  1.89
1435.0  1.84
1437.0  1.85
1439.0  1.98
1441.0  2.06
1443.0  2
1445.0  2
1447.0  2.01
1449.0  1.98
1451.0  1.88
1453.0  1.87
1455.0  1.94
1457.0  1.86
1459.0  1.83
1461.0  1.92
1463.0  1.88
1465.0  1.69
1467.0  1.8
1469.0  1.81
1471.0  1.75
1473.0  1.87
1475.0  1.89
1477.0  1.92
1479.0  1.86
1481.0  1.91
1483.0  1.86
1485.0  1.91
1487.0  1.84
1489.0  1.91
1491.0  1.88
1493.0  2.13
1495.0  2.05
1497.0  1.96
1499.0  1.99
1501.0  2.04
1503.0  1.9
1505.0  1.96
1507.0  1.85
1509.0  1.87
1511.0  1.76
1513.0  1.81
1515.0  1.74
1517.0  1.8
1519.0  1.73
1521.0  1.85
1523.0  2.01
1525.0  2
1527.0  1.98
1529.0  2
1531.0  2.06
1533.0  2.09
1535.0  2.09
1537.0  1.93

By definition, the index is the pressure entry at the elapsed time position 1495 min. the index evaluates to 2.05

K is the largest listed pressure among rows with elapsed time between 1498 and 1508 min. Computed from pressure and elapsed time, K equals 2.04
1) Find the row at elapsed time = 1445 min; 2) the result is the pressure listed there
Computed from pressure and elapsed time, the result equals 2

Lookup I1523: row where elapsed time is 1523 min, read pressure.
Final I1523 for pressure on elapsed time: 2.01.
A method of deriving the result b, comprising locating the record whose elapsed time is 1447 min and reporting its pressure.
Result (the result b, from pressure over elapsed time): 2.01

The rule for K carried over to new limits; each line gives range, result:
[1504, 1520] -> 1.96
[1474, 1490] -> 1.92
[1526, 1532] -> 2.06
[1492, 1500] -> 2.13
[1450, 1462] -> 1.94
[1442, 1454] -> 2.01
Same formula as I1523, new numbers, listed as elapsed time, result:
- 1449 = 1.98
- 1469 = 1.81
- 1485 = 1.91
